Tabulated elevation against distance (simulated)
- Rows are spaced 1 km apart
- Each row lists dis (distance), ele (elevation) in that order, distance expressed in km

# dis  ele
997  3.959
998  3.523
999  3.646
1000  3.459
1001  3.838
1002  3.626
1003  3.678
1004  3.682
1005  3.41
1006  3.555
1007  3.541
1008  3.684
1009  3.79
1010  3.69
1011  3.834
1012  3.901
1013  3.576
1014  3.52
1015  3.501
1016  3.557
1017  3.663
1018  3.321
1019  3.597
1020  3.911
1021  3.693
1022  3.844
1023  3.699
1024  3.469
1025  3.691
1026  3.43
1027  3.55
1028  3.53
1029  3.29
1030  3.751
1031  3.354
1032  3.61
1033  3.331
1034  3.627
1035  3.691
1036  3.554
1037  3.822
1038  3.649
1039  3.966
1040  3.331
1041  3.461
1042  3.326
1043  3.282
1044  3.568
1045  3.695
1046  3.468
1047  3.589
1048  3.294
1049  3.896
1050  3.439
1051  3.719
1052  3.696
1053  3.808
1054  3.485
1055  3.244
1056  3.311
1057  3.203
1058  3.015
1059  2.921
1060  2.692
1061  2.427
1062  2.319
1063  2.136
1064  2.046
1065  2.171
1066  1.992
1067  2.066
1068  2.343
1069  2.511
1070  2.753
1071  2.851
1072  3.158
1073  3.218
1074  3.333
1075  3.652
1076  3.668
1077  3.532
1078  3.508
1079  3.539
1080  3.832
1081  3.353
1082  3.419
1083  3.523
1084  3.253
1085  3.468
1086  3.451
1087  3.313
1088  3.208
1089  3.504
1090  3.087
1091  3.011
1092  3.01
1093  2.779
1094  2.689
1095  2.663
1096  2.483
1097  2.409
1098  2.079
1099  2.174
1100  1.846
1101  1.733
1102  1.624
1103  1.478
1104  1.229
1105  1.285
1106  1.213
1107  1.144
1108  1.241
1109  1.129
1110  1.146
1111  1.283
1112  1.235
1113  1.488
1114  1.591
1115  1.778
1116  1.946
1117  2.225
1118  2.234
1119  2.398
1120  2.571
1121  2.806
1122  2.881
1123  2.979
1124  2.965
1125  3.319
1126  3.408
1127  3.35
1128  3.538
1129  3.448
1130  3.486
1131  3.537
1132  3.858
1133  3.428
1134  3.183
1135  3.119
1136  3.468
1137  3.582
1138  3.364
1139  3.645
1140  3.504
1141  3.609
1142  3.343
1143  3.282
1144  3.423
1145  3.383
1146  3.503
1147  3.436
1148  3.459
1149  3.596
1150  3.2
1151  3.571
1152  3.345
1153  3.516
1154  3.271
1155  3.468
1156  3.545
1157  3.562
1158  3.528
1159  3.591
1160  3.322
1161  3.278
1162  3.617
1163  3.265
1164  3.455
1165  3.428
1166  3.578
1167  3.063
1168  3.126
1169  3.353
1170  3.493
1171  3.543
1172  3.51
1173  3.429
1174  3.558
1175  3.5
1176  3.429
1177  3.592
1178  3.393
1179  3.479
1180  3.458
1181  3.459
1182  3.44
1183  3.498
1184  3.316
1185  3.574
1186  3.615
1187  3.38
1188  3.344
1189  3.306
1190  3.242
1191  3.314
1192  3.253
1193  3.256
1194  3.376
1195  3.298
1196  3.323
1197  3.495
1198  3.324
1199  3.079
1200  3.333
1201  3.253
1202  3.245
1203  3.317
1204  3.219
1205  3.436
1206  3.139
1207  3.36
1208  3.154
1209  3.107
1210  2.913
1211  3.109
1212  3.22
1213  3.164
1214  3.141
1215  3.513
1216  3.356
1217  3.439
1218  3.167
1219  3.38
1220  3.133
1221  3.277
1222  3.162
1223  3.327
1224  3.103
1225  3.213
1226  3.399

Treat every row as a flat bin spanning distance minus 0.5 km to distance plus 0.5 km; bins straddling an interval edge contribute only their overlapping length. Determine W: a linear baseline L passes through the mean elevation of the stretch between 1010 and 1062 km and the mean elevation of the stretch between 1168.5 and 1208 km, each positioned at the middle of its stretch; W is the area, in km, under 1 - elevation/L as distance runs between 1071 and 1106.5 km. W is 6.5 km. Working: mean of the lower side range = 3.5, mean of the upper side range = 3.38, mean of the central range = 2.82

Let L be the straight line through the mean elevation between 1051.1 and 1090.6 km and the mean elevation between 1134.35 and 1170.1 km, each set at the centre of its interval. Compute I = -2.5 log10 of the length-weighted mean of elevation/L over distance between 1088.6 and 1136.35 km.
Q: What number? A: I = 0.324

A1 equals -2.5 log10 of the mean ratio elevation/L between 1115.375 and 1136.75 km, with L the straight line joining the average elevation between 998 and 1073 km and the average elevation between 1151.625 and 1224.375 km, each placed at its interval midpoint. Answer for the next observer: 0.102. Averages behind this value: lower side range 3.36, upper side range 3.35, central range 3.05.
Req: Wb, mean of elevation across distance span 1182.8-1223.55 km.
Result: 3.29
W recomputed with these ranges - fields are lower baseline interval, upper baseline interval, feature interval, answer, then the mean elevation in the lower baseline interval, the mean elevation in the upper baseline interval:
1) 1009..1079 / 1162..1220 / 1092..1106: 5.44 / 3.33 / 3.34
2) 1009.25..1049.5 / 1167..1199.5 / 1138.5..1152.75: -0.04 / 3.59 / 3.39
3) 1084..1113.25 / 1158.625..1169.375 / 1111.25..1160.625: -4.21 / 2.18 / 3.37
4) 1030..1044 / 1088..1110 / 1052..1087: -3.85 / 3.55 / 2.09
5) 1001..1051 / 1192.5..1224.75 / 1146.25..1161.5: -0.41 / 3.59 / 3.25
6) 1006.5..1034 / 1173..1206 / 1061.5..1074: 3.68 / 3.61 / 3.38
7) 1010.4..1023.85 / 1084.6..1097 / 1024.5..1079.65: 1.89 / 3.66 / 3.03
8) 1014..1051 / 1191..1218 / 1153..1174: -0.58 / 3.57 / 3.26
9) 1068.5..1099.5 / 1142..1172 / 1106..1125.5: 7.53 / 3.11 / 3.42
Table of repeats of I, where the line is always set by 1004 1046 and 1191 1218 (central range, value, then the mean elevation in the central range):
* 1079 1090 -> 0.019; 3.42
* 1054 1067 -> 0.317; 2.63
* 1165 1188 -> -0.042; 3.44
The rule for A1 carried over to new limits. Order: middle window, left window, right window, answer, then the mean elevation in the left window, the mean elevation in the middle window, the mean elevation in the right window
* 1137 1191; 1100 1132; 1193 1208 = -0.22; 2.2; 3.44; 3.29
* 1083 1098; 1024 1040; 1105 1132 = -0.10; 3.58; 3.01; 2.33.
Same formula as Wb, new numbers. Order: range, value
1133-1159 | 3.44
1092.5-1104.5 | 2.1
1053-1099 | 2.97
